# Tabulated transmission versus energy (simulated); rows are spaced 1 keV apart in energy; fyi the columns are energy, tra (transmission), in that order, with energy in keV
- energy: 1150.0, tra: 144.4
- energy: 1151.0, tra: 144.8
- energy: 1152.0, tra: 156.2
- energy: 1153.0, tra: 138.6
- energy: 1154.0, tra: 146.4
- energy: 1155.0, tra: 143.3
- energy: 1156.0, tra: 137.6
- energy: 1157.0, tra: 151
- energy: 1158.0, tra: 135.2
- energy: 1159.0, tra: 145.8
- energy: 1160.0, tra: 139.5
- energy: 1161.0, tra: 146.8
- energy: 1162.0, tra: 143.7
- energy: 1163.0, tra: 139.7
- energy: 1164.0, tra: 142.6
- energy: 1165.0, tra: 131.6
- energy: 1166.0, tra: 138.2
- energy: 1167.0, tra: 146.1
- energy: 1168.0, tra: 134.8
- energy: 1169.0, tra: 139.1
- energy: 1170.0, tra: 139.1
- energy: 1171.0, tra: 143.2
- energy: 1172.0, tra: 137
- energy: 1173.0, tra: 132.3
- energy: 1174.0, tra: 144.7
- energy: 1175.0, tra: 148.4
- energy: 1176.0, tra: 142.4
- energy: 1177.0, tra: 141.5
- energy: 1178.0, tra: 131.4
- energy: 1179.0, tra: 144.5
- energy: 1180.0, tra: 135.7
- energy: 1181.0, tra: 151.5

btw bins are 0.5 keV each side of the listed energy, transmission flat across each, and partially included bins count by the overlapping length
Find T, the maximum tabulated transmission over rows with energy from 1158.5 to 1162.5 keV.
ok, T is 146.8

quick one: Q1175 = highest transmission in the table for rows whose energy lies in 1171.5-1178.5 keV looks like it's 148.4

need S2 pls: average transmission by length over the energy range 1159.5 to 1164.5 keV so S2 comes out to 142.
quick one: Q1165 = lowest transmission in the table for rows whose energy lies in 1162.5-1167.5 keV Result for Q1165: 131.6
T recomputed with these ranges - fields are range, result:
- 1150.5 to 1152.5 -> 156.2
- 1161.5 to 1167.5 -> 146.1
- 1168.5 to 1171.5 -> 143.2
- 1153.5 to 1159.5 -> 151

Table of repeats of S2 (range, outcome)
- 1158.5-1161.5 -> 144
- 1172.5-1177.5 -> 142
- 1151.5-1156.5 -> 144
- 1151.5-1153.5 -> 147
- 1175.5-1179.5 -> 140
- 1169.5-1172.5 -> 140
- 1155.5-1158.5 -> 141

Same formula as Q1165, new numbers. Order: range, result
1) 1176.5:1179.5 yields 131.4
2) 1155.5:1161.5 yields 135.2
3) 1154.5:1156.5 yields 137.6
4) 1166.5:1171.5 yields 134.8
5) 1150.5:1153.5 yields 138.6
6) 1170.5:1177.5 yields 132.3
